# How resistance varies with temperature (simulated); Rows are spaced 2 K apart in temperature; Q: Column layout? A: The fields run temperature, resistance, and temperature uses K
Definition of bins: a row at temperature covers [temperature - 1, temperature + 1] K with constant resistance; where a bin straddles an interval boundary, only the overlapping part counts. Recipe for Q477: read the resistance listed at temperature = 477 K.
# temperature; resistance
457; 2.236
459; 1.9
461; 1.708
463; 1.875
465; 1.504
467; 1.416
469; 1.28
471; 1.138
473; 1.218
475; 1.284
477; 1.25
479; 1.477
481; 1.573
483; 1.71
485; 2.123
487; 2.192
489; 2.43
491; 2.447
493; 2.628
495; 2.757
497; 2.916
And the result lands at 1.25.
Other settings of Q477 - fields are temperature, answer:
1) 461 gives 1.708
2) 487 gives 2.192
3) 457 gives 2.236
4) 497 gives 2.916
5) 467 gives 1.416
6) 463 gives 1.875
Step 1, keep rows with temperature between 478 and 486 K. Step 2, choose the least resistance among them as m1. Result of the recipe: 1.477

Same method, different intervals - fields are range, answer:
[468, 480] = 1.138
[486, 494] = 2.192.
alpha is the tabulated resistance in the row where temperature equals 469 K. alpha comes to 1.28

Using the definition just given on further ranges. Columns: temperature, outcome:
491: 2.447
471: 1.138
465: 1.504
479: 1.477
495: 2.757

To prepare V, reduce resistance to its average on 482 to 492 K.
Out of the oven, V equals 2.18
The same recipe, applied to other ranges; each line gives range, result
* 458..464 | 1.83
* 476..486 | 1.63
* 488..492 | 2.44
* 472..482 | 1.36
